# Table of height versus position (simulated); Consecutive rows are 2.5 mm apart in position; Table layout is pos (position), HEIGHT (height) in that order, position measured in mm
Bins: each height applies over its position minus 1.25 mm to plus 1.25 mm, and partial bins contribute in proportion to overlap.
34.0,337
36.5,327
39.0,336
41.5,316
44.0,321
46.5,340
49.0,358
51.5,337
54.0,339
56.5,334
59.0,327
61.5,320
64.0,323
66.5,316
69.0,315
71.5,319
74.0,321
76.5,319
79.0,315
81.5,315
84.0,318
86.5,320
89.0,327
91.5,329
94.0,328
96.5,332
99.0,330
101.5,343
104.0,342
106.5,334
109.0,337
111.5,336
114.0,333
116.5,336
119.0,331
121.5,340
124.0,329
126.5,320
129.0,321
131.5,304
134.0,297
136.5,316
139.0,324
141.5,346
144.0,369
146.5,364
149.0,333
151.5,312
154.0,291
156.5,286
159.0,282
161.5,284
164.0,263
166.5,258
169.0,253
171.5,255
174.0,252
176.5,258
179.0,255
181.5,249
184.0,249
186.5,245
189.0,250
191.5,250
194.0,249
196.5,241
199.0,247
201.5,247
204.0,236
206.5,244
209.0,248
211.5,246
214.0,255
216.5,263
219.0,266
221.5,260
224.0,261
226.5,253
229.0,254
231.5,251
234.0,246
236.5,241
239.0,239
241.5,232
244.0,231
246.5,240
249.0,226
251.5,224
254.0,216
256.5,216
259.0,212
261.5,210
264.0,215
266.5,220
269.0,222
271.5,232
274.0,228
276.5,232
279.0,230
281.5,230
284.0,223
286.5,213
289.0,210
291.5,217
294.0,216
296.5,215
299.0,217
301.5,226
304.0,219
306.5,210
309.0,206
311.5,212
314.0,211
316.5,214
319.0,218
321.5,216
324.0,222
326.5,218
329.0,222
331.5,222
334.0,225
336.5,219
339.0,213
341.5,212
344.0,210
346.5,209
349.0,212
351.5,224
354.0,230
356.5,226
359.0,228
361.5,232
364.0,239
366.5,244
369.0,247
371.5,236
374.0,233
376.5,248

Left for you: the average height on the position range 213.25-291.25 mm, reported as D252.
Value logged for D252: 234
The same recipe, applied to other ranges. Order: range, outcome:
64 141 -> 325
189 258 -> 244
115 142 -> 323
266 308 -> 221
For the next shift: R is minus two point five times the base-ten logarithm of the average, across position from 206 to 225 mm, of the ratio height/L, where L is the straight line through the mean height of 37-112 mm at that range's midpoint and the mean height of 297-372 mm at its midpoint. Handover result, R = 0.06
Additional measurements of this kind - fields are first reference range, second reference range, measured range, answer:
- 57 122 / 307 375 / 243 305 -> 0.13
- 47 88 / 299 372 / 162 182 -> 0.11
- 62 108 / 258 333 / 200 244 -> 0.03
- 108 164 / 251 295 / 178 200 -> 0.14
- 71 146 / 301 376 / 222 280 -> 0.13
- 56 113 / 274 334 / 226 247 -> 0.04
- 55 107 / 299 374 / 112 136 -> -0.05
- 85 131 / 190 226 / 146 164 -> -0.03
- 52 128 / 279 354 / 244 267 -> 0.12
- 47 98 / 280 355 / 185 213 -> 0.10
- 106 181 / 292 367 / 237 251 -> 0.11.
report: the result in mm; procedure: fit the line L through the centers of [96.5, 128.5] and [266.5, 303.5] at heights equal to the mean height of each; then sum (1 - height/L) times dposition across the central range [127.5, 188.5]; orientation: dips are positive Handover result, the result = 3.1 mm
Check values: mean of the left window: 334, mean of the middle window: 290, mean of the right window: 222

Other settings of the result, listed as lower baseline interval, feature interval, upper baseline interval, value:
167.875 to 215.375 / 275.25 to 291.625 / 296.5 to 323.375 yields 0.0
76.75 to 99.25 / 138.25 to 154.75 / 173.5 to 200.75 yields -3.3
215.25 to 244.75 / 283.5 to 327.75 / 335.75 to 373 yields 3.7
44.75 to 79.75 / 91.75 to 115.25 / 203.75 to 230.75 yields -2.1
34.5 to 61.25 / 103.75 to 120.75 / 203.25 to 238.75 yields -1.8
